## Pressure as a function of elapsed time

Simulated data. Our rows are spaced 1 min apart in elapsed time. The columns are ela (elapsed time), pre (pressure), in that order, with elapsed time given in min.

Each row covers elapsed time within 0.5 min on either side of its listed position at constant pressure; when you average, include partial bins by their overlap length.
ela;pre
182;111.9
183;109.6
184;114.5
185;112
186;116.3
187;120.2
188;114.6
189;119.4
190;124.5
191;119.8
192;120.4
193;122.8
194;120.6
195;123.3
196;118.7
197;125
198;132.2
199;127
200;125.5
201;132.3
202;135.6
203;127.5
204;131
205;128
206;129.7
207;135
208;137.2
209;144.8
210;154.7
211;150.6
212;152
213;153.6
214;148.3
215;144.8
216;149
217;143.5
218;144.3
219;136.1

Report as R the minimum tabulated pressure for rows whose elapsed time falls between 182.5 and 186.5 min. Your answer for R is 109.6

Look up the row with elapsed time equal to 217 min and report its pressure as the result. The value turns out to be 143.5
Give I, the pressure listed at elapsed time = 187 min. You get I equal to 120.2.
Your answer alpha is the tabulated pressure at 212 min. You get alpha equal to 152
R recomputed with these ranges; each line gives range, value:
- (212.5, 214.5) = 148.3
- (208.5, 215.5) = 144.8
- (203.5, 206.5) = 128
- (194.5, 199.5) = 118.7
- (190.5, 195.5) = 119.8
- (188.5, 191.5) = 119.4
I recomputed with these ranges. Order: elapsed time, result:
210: 154.7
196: 118.7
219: 136.1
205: 128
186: 116.3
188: 114.6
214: 148.3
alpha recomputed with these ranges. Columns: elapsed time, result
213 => 153.6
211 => 150.6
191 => 119.8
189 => 119.4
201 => 132.3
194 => 120.6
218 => 144.3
